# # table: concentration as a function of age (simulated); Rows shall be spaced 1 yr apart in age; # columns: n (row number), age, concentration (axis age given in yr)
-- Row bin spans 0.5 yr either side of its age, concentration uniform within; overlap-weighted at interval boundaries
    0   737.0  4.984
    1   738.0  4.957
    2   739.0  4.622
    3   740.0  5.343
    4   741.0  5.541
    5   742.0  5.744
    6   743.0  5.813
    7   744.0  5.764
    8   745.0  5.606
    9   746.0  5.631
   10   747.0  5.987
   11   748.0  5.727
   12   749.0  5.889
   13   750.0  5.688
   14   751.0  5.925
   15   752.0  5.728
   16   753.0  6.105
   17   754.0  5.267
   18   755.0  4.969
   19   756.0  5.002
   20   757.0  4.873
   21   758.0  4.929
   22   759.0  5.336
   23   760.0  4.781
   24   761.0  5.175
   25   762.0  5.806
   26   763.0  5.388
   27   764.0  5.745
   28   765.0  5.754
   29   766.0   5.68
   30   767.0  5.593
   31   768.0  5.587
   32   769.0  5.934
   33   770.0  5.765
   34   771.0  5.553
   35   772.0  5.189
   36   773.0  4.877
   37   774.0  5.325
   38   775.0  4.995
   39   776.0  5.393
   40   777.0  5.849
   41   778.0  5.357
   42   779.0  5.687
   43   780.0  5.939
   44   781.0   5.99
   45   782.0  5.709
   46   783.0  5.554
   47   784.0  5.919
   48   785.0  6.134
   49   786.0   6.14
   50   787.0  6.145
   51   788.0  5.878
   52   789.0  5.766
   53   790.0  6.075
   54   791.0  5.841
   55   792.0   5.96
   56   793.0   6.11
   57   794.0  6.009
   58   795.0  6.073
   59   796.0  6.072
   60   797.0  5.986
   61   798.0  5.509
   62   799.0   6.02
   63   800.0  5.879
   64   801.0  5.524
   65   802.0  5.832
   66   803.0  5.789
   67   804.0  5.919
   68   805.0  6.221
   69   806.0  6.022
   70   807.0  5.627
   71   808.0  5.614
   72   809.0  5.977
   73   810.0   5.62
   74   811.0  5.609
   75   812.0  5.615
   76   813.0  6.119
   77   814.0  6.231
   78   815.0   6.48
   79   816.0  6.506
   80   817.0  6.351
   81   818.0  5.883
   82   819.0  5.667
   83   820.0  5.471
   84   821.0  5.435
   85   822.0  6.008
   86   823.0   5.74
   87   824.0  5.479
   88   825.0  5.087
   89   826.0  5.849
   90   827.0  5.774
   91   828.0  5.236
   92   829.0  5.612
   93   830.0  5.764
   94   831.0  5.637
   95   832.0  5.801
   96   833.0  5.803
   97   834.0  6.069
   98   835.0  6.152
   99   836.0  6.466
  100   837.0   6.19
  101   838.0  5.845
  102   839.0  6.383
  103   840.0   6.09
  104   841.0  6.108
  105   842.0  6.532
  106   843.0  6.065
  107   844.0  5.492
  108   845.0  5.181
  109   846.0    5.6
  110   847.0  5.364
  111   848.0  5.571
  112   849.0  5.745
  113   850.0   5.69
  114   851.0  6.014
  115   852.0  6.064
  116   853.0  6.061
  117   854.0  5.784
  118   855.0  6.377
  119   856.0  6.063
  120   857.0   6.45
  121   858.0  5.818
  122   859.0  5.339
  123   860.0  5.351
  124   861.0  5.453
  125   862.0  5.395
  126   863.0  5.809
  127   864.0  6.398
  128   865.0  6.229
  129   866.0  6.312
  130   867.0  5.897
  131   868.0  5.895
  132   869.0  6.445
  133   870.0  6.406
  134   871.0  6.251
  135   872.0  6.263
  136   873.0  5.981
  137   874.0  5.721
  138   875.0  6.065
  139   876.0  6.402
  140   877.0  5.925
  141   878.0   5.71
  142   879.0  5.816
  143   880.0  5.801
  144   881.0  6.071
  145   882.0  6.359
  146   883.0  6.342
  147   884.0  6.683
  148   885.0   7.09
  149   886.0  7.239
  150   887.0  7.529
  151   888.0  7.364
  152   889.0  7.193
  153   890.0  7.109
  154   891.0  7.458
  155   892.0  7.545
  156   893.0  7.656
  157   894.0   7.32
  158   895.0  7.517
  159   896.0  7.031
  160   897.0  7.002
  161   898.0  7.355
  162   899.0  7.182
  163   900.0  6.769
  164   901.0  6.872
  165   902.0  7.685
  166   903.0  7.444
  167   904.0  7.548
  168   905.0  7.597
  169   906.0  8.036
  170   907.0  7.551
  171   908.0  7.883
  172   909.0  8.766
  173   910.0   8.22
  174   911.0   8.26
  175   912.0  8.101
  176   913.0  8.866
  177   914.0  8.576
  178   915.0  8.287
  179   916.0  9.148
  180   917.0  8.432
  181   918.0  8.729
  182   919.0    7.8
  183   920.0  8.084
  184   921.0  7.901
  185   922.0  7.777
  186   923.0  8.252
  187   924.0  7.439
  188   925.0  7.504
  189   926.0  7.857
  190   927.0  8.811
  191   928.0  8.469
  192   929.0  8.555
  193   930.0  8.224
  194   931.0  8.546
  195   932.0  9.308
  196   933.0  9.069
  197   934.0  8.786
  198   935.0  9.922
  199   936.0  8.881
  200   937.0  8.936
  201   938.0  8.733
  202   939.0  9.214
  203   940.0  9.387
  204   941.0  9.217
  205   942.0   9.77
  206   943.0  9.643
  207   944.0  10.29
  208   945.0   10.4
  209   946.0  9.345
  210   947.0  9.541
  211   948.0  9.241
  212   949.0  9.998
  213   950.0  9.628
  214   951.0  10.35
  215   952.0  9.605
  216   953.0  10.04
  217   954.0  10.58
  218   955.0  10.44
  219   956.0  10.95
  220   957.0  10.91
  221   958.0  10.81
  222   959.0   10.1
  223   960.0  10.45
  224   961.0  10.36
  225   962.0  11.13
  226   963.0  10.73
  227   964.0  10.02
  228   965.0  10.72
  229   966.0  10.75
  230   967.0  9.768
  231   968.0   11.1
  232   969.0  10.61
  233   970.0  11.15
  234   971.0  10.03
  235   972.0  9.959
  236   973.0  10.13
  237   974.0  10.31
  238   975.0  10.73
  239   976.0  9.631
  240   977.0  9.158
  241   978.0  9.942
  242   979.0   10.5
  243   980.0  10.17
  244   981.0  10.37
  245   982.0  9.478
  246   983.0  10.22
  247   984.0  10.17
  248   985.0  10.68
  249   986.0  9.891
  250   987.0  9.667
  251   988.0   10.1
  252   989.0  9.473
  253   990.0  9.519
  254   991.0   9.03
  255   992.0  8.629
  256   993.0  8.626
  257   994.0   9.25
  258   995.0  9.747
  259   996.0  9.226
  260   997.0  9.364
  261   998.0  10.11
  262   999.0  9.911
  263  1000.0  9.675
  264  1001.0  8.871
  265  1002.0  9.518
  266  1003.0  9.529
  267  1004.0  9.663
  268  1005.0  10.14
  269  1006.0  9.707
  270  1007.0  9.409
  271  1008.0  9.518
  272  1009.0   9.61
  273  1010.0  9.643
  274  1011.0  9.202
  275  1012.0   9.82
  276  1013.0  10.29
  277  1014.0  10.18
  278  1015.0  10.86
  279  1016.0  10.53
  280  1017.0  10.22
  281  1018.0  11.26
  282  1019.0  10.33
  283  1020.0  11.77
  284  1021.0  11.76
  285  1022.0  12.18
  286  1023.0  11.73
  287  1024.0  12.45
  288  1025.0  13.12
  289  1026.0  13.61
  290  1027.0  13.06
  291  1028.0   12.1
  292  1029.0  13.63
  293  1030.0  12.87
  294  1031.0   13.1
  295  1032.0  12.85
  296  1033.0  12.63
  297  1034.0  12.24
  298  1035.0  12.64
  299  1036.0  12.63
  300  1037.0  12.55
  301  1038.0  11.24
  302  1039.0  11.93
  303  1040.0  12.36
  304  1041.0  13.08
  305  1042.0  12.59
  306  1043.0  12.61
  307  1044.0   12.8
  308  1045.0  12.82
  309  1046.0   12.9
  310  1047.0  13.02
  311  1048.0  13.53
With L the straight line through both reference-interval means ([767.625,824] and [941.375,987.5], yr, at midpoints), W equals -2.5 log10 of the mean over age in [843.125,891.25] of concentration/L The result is 0.24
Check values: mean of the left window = 5.81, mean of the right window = 10.2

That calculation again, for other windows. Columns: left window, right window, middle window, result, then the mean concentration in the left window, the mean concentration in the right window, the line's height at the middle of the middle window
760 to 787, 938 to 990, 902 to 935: 0.10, 5.61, 10.1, 9.04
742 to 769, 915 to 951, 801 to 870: 0.20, 5.54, 8.89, 7.05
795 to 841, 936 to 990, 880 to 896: 0.12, 5.87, 10.1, 7.9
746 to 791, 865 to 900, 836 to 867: 0.08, 5.6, 6.64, 6.36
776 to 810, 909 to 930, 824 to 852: 0.16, 5.87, 8.26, 6.72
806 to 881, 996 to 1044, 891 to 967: -0.04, 5.89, 11.2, 8.48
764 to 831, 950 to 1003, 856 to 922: 0.14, 5.78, 10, 7.96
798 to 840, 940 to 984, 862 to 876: 0.20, 5.86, 10.2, 7.37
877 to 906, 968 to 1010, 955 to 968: -0.17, 7.01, 9.8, 9.02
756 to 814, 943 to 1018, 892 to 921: 0.07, 5.7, 10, 8.37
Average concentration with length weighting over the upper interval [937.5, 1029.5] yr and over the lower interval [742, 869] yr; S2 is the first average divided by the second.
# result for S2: 1.77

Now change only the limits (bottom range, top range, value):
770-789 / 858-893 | 1.12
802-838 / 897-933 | 1.38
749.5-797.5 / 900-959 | 1.57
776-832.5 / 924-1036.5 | 1.75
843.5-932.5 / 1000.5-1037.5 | 1.61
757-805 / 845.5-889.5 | 1.08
